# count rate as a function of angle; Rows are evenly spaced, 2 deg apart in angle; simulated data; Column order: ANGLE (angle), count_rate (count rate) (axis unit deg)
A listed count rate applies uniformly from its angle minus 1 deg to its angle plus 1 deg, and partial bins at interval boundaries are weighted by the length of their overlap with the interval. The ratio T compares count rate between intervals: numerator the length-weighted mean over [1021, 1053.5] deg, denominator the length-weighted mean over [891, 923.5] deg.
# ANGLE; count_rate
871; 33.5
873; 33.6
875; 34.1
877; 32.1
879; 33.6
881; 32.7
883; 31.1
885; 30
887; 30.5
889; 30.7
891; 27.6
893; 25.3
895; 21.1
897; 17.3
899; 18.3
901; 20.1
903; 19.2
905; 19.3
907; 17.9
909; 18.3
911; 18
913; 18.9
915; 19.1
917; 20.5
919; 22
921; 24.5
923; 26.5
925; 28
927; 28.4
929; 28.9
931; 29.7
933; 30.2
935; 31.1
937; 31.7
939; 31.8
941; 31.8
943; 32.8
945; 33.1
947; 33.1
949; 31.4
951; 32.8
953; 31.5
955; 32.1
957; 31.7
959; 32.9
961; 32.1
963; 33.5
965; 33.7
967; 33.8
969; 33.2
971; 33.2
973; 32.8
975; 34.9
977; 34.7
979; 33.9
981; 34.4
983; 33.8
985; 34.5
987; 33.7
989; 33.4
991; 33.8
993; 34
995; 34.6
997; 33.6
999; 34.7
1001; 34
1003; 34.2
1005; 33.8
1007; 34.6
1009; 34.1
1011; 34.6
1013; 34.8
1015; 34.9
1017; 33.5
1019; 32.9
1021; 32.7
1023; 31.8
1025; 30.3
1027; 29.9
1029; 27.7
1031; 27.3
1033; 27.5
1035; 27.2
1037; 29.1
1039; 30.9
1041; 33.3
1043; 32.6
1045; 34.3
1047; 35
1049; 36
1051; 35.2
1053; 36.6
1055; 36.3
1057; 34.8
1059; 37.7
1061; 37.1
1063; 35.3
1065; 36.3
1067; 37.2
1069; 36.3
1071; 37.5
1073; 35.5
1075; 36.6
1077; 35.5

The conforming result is 1.54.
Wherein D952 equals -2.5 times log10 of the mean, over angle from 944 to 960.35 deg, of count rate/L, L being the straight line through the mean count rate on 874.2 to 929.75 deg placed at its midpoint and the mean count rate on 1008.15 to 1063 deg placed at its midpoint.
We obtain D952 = -0.16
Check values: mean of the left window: 24.7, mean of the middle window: 32.3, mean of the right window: 32.9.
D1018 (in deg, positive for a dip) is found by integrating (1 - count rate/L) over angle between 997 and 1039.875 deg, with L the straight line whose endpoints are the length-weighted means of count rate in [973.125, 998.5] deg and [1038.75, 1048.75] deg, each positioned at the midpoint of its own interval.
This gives 2.3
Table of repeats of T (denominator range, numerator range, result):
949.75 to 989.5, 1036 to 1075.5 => 1.06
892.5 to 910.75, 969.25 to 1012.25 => 1.75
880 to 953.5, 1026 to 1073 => 1.28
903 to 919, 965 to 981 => 1.77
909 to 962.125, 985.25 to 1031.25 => 1.16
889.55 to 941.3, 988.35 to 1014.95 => 1.42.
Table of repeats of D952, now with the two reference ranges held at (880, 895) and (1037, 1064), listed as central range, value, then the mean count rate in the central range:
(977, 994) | -0.047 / 34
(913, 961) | 0.061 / 29.2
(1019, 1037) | 0.154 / 29.5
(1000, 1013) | -0.032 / 34.3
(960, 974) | -0.043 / 33.2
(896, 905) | 0.493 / 18.8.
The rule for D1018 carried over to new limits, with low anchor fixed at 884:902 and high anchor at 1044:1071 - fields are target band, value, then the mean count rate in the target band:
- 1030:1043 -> 1.93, 29.5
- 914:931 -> 1.04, 25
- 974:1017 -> -3.42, 34.2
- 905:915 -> 2.83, 18.5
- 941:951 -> -1.52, 32.5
